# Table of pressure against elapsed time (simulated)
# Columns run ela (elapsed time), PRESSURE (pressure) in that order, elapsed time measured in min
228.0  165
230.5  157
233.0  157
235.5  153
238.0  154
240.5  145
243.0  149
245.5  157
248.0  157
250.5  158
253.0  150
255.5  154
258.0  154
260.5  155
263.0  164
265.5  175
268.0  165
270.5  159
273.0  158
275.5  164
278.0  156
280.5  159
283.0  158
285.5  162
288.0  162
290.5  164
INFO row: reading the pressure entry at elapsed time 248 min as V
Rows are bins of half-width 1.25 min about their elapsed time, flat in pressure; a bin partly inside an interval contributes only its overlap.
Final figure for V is 157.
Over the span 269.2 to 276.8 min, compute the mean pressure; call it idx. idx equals 160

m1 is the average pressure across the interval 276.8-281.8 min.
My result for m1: 158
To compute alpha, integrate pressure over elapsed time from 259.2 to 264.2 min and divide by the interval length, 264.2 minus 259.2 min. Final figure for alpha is 159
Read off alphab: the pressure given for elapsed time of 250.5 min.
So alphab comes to 158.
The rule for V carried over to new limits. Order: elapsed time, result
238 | 154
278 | 156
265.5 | 175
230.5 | 157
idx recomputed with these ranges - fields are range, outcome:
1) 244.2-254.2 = 155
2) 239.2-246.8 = 150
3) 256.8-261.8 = 155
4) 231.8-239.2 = 155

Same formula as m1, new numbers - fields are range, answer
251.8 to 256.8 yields 152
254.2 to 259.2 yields 154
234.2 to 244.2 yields 150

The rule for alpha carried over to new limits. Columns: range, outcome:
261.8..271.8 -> 166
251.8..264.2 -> 155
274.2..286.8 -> 160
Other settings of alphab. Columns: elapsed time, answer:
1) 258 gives 154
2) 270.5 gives 159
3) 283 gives 158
